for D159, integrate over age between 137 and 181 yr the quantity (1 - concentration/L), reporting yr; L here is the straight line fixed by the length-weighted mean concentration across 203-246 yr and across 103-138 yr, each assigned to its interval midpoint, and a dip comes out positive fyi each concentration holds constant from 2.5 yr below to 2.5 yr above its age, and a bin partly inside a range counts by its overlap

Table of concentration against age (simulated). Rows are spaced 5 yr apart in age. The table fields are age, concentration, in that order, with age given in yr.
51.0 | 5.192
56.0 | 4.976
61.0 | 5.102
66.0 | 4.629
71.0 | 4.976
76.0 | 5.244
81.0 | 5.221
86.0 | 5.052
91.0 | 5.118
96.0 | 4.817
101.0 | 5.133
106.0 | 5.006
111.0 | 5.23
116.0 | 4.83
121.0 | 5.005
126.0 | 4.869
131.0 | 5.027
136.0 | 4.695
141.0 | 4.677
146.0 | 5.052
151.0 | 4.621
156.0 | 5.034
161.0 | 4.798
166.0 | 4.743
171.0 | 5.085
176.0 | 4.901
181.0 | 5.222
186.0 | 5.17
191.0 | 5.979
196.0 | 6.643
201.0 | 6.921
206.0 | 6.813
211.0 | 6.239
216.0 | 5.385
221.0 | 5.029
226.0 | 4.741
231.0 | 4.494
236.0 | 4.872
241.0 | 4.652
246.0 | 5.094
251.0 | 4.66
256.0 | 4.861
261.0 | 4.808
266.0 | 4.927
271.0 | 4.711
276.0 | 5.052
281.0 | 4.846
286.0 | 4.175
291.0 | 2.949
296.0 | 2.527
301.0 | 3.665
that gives 1.7 yr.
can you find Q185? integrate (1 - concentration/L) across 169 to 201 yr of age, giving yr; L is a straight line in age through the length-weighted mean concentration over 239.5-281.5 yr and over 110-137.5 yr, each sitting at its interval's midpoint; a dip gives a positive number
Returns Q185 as -4.7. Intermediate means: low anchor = 4.94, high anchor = 4.85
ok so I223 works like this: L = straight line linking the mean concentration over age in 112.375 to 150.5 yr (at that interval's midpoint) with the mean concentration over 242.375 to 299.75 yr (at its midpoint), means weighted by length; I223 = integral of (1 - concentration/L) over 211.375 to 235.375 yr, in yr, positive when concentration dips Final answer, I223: -2.4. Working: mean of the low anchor 4.88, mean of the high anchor 4.41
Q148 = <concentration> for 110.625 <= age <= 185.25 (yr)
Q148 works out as 4.92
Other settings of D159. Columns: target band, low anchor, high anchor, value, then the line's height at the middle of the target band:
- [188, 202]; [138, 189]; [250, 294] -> -4.7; 4.82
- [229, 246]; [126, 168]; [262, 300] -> -1.4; 4.39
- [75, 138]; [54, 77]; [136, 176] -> -1.3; 4.92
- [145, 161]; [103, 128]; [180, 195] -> 1.3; 5.31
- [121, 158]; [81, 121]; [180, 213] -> 4.3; 5.5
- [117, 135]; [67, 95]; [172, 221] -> 1.5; 5.38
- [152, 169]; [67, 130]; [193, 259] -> 1.2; 5.22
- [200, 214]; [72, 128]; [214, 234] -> -4.7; 4.92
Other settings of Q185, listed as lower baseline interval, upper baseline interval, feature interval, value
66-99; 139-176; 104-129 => -0.1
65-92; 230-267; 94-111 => 0.0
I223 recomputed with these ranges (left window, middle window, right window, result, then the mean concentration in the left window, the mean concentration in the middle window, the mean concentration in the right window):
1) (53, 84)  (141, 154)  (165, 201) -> 1.3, 5.03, 4.81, 5.53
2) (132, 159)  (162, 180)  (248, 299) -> -0.7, 4.83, 4.93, 4.35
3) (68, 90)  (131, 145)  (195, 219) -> 2.2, 5.11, 4.79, 6.36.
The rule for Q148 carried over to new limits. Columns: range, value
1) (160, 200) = 5.4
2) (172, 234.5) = 5.6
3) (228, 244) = 4.69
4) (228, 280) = 4.81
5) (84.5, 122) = 5.02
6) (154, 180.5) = 4.93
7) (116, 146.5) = 4.87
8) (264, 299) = 4.15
